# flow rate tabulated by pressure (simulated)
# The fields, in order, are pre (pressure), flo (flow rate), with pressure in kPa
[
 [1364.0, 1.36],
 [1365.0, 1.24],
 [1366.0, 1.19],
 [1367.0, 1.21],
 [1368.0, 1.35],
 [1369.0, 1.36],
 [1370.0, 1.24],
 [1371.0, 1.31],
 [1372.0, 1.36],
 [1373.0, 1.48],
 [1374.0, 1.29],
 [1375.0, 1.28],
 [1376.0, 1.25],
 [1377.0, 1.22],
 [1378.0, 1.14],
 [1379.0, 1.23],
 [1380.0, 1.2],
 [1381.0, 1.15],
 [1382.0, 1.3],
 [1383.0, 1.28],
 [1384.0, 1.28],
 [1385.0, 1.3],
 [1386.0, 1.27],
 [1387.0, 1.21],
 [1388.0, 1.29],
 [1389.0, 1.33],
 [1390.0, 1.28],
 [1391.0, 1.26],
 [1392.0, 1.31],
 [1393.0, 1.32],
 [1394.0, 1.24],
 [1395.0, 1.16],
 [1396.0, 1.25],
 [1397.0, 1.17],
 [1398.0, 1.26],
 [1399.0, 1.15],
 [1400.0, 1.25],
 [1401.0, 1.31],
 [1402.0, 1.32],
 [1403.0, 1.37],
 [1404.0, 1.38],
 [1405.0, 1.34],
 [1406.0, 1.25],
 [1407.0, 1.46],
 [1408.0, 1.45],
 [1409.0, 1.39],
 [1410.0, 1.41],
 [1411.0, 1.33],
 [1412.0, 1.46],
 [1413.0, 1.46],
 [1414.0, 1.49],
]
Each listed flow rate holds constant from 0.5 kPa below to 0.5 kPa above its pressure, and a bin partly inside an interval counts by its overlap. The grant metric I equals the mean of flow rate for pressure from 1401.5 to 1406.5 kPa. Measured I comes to 1.33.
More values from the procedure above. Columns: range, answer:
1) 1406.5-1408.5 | 1.46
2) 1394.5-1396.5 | 1.21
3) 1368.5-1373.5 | 1.35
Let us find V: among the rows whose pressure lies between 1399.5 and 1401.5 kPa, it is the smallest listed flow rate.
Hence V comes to 1.25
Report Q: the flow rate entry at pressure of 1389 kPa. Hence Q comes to 1.33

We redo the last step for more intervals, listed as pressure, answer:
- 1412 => 1.46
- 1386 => 1.27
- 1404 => 1.38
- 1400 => 1.25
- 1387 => 1.21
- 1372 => 1.36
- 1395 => 1.16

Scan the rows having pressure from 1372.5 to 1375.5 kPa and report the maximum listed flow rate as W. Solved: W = 1.48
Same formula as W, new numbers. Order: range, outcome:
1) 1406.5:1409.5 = 1.46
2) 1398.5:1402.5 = 1.32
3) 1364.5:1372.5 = 1.36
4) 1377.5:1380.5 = 1.23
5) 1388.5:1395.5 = 1.33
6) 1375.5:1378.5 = 1.25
